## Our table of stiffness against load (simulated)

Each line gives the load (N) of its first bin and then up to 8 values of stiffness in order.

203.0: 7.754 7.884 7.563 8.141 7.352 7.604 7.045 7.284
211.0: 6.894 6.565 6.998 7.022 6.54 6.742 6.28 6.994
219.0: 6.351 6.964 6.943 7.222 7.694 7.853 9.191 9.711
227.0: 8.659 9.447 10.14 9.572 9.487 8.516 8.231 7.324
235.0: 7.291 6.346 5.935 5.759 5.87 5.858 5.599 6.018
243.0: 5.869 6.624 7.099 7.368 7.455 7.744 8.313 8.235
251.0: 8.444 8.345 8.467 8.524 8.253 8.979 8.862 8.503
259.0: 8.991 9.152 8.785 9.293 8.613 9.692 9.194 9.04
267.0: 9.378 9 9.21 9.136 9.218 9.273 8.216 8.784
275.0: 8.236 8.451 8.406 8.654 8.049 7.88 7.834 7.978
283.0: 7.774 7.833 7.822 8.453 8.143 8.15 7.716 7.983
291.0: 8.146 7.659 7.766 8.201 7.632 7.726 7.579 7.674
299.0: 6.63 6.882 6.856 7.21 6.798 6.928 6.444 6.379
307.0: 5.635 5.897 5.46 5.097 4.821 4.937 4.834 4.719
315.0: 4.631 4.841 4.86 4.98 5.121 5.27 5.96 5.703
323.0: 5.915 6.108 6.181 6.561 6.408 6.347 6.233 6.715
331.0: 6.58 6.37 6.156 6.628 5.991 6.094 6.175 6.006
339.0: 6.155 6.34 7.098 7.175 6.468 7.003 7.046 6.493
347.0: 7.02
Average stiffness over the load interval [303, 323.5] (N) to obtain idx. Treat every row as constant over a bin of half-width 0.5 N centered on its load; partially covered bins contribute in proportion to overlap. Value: 5.46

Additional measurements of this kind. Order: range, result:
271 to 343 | 6.81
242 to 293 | 8.32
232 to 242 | 6.55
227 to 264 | 7.91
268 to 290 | 8.35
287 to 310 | 7.13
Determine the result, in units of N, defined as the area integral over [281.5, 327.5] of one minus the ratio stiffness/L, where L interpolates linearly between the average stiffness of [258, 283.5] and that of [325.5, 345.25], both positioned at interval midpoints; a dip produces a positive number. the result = 6.2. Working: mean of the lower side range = 8.73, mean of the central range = 6.57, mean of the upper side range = 6.47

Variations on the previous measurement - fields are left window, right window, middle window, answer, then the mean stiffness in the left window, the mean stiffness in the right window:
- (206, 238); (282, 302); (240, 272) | -2.61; 7.6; 7.71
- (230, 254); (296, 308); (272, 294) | -3.62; 7.3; 6.82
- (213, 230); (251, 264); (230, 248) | 2.78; 7.77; 8.76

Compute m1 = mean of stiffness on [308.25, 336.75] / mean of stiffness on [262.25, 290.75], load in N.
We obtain 0.67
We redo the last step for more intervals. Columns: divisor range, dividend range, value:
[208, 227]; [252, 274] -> 1.22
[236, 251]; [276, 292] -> 1.19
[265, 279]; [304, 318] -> 0.60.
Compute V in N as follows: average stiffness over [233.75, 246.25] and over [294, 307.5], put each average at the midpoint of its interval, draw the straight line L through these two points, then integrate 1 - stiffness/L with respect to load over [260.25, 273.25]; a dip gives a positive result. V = -4.8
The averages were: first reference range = 6.34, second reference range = 7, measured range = 9.1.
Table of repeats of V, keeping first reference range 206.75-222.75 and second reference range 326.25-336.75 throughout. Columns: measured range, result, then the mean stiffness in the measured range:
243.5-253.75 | -1.6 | 7.83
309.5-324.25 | 2.9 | 5.17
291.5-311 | -0.9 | 6.81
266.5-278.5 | -3.9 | 8.83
